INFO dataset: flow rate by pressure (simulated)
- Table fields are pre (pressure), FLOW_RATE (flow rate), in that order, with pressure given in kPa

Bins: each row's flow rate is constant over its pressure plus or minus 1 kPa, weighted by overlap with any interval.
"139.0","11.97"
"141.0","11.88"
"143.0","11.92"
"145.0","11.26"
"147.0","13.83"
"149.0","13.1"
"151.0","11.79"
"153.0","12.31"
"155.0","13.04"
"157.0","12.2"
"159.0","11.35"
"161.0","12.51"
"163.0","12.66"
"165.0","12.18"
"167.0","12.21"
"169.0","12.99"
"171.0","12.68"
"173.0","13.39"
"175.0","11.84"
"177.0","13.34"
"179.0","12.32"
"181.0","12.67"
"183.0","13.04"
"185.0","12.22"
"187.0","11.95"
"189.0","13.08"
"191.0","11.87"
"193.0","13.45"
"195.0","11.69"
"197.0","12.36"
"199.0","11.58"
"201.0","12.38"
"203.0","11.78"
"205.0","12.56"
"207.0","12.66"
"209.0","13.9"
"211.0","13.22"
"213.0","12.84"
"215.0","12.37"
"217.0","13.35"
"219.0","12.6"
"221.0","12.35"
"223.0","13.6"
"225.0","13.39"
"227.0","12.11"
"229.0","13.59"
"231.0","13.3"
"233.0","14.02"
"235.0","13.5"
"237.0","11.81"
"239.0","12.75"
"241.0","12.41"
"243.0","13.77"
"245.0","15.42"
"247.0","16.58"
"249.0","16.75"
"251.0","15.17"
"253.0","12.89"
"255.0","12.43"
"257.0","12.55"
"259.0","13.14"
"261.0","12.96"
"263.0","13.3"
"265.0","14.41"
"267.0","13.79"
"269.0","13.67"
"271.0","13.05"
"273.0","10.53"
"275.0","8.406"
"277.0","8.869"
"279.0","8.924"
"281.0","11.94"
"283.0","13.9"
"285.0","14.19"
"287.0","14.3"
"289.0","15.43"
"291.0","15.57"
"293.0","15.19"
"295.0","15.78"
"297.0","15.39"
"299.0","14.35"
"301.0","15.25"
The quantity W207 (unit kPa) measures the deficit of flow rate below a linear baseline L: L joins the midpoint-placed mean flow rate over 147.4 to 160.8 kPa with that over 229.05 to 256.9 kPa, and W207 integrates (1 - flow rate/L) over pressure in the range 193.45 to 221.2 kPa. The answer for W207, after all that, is 1.5 kPa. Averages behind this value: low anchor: 12.4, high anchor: 13.9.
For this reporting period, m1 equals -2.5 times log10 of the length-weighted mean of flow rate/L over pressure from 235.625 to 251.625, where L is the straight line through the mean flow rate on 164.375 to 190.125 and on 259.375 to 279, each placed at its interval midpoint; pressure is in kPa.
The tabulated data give -0.18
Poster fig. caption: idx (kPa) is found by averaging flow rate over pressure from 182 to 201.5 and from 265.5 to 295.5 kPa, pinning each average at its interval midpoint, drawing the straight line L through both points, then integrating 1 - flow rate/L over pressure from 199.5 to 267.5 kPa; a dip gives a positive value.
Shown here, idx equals -3.9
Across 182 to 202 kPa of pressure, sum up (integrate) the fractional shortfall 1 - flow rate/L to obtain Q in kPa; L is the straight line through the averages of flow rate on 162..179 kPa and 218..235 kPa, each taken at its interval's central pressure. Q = 0.7 kPa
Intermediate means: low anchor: 12.6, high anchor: 13.1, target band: 12.4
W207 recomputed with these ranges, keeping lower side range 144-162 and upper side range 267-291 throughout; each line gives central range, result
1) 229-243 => -0.82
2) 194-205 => 0.31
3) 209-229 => -0.99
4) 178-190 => -0.18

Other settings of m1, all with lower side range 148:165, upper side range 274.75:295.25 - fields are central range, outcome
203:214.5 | -0.023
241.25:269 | -0.094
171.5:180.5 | -0.022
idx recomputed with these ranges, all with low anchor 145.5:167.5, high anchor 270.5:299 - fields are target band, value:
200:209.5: 0.05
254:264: 0.02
